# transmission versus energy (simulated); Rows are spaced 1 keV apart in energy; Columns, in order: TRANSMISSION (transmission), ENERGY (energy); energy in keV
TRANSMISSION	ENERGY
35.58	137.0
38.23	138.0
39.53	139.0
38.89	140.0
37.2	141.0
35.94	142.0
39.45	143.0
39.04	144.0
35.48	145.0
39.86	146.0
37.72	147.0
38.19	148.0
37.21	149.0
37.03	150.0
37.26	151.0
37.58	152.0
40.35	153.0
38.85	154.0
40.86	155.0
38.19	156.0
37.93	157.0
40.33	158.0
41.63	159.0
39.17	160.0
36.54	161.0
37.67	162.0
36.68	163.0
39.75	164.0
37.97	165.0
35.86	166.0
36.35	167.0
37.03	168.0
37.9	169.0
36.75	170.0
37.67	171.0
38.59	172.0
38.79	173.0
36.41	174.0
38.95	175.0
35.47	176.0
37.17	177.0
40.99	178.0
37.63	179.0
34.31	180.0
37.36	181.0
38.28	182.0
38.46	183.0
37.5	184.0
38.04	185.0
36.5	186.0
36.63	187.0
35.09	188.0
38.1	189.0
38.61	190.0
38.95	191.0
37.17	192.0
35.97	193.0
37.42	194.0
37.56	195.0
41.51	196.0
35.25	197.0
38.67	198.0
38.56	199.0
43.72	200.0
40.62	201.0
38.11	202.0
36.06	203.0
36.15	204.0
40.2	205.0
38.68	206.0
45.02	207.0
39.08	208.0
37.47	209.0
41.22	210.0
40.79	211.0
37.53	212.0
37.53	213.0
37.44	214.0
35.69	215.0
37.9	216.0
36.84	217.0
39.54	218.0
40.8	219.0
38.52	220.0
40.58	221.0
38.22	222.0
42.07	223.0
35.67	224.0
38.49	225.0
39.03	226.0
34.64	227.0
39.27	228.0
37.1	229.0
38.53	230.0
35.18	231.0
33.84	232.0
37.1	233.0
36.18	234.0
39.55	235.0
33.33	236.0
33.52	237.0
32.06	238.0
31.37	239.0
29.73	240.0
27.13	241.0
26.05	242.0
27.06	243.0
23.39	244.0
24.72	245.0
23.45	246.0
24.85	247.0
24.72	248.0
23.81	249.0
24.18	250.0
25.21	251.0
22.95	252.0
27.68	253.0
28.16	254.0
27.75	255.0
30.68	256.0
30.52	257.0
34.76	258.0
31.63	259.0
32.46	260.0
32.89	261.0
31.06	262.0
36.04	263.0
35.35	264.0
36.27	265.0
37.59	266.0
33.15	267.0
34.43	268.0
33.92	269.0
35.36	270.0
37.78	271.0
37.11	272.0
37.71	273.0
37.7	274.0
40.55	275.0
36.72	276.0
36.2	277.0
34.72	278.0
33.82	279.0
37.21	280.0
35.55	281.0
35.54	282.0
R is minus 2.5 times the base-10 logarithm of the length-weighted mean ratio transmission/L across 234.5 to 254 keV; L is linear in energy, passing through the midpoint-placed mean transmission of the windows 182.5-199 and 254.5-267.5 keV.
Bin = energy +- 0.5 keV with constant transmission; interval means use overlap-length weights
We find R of 0.23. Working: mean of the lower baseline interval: 37.6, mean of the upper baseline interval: 33.1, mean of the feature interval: 27.6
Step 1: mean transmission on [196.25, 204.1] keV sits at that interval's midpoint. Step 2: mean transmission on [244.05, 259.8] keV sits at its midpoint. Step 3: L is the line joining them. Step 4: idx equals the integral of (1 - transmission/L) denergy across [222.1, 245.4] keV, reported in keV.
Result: -1.9 keV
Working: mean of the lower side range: 38.6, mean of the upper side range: 27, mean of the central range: 33.8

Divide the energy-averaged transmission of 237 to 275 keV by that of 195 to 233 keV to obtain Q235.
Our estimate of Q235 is 0.80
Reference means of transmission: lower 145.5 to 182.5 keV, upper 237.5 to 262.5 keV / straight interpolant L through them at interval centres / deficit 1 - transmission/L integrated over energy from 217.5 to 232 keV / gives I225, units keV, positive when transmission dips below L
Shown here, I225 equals -3.45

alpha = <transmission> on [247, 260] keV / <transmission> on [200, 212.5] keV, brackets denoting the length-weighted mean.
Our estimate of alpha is 0.70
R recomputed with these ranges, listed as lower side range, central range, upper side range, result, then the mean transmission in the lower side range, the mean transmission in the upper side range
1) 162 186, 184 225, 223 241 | -0.06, 37.5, 35.5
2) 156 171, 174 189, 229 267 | -0.03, 38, 30.7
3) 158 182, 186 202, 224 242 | -0.05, 37.7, 34.8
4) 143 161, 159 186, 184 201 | 0.02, 38.6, 38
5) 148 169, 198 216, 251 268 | -0.12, 38.2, 31.7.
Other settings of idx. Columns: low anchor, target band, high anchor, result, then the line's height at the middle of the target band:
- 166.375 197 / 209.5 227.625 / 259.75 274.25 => -1.0 keV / 36.5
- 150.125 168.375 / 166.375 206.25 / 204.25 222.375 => 0.9 keV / 38.7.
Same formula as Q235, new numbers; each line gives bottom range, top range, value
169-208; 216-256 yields 0.85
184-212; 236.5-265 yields 0.75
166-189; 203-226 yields 1.04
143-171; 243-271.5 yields 0.79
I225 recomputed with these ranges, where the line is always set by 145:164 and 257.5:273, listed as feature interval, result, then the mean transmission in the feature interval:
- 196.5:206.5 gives -0.5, 38.6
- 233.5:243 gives 1.0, 31.8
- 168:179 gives 0.0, 37.8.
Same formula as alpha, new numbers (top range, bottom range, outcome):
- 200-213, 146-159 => 1.02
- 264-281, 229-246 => 1.14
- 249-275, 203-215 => 0.83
